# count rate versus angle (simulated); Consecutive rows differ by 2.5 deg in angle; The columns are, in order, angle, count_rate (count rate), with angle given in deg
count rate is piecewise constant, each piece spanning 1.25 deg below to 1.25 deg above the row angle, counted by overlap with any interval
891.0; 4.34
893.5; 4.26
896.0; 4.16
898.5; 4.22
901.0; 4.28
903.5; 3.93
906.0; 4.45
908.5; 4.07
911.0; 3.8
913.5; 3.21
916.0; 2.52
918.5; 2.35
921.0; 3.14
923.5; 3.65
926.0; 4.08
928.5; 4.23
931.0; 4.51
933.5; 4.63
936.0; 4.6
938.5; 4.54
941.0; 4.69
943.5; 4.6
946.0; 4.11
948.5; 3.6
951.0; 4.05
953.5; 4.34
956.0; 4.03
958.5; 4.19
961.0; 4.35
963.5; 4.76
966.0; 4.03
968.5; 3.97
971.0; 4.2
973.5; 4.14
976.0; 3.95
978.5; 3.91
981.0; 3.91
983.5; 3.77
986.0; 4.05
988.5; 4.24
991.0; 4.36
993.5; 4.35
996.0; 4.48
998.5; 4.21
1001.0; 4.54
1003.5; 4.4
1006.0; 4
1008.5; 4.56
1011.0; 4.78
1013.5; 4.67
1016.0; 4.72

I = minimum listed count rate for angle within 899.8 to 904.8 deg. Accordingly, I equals 3.93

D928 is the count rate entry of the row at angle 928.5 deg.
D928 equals 4.23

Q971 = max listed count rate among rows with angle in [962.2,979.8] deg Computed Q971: 4.76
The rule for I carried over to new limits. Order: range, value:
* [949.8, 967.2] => 4.03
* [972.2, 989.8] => 3.77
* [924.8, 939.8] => 4.08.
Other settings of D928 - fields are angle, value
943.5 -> 4.6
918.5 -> 2.35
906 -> 4.45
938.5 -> 4.54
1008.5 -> 4.56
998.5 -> 4.21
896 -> 4.16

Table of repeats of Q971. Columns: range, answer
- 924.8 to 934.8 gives 4.63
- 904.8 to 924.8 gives 4.45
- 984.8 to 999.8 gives 4.48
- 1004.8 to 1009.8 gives 4.56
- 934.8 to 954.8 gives 4.69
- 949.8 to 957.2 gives 4.34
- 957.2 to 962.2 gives 4.35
